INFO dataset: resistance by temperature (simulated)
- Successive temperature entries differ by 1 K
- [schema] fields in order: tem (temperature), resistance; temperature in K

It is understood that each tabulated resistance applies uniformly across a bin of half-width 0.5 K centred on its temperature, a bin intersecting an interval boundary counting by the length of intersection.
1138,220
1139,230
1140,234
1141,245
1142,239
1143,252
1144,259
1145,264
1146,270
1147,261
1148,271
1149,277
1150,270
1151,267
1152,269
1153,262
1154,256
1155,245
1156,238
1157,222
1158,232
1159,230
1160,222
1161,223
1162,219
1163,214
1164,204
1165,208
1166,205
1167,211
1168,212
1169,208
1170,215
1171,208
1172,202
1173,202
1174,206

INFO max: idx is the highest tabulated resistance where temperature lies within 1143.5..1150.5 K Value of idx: 277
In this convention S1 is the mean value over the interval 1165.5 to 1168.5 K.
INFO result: 209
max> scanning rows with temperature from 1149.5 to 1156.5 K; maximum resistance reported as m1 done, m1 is 270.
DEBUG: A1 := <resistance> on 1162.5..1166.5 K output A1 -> 208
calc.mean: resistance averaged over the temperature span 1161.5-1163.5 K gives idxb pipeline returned 216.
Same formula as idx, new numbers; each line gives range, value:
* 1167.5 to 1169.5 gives 212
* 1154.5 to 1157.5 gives 245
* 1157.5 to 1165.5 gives 232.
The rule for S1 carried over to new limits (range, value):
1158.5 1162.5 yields 224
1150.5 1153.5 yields 266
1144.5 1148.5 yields 266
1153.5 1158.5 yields 239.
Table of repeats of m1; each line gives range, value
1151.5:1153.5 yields 269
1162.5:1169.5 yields 214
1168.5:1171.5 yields 215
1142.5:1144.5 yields 259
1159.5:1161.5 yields 223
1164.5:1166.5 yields 208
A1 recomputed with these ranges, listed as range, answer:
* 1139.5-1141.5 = 240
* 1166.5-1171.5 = 211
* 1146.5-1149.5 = 270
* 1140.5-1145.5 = 252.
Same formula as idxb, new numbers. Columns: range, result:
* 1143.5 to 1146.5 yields 264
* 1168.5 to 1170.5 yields 212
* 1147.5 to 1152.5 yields 271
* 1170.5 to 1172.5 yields 205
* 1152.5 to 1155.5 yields 254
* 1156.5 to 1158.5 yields 227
